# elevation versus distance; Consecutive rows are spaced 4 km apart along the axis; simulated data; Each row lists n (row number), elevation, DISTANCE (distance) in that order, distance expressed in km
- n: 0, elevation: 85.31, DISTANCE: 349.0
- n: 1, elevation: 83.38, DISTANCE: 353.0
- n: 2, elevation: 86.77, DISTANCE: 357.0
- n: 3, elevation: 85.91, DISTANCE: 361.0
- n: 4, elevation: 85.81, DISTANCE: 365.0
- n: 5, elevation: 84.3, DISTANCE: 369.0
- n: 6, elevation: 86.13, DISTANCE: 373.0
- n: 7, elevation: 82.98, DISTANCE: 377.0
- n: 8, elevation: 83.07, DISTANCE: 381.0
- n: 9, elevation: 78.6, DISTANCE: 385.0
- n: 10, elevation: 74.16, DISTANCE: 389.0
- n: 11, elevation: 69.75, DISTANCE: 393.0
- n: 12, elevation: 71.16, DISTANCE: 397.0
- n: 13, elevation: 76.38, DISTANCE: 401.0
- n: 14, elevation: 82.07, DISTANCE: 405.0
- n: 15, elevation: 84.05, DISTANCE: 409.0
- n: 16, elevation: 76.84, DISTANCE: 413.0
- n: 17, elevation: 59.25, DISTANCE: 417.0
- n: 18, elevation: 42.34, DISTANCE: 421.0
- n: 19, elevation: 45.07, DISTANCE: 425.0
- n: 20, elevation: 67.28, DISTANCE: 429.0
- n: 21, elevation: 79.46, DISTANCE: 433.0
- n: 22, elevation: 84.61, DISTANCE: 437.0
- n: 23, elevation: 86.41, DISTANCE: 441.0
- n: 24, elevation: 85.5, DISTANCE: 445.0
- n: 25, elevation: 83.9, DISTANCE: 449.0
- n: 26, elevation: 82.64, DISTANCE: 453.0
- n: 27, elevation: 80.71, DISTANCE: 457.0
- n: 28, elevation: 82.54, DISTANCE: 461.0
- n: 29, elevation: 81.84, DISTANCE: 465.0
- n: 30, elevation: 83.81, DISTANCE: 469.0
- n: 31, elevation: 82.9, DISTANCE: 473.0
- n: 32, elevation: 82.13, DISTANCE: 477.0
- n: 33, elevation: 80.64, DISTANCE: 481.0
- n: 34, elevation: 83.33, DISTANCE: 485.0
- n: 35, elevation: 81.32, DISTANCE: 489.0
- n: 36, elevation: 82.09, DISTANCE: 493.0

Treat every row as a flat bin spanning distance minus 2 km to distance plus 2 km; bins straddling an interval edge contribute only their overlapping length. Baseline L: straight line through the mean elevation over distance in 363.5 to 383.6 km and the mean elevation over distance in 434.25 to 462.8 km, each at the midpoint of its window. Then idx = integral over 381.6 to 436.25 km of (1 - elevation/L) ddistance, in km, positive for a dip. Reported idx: 8.8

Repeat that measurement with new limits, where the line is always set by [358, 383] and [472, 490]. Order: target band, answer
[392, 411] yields 1.6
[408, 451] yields 5.8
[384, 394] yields 1.2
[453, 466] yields 0.1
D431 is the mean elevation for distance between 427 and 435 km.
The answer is 73.4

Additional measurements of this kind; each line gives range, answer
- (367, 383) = 84.1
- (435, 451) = 85.1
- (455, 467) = 81.7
